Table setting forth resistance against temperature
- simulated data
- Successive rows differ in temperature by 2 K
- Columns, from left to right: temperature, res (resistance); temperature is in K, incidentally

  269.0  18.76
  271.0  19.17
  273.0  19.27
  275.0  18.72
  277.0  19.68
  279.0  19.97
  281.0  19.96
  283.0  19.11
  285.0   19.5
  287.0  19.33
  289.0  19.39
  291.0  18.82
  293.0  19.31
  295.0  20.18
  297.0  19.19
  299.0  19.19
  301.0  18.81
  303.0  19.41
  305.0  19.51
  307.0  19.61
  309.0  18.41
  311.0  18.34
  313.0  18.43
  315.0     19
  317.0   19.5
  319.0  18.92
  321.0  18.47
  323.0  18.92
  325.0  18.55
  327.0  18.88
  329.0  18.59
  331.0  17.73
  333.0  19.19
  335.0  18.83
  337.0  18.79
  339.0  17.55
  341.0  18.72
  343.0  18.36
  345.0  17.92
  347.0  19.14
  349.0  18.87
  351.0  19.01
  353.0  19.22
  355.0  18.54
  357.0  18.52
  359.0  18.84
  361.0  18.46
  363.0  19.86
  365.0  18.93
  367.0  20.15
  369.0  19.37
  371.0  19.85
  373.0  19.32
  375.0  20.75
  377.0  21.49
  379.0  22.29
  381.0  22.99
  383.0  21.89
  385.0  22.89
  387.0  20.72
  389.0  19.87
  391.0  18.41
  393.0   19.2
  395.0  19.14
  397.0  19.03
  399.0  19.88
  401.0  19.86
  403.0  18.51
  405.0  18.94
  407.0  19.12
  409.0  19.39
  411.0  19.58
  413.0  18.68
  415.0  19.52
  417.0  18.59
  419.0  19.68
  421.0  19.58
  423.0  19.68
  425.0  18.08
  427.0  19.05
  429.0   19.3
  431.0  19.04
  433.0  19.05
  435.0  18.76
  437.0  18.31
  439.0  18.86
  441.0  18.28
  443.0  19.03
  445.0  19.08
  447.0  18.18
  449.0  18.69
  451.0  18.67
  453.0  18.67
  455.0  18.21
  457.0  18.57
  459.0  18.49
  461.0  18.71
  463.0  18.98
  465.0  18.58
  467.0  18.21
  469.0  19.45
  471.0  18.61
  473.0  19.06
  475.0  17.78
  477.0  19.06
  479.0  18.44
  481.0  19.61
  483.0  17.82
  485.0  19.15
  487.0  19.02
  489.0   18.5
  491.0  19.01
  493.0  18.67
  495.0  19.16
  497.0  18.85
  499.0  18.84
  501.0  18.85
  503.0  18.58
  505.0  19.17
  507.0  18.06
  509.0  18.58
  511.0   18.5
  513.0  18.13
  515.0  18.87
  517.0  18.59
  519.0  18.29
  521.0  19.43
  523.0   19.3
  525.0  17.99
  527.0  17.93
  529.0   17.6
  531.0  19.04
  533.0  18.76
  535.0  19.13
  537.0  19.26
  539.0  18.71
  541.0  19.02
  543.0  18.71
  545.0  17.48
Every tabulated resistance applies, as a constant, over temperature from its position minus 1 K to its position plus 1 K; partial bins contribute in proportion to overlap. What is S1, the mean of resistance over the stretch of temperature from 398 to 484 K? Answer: 18.9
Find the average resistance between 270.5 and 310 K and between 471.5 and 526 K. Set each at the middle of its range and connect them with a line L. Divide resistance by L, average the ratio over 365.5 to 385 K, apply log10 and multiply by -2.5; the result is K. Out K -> -0.10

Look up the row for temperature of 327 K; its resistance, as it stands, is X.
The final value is 18.88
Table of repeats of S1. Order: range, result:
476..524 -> 18.8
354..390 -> 20.3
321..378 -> 19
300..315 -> 18.9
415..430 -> 19.2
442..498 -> 18.7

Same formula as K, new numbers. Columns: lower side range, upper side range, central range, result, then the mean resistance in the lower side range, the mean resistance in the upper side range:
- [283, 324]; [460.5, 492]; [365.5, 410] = -0.07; 19.1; 18.8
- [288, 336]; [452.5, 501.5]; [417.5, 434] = -0.02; 19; 18.7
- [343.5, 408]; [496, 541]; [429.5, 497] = 0.02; 19.7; 18.7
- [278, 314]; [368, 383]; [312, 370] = 0.08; 19.2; 20.9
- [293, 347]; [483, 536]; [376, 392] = -0.14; 18.8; 18.7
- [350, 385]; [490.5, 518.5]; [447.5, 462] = 0.04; 20.1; 18.7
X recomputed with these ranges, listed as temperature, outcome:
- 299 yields 19.19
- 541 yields 19.02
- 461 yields 18.71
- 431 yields 19.04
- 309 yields 18.41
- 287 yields 19.33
